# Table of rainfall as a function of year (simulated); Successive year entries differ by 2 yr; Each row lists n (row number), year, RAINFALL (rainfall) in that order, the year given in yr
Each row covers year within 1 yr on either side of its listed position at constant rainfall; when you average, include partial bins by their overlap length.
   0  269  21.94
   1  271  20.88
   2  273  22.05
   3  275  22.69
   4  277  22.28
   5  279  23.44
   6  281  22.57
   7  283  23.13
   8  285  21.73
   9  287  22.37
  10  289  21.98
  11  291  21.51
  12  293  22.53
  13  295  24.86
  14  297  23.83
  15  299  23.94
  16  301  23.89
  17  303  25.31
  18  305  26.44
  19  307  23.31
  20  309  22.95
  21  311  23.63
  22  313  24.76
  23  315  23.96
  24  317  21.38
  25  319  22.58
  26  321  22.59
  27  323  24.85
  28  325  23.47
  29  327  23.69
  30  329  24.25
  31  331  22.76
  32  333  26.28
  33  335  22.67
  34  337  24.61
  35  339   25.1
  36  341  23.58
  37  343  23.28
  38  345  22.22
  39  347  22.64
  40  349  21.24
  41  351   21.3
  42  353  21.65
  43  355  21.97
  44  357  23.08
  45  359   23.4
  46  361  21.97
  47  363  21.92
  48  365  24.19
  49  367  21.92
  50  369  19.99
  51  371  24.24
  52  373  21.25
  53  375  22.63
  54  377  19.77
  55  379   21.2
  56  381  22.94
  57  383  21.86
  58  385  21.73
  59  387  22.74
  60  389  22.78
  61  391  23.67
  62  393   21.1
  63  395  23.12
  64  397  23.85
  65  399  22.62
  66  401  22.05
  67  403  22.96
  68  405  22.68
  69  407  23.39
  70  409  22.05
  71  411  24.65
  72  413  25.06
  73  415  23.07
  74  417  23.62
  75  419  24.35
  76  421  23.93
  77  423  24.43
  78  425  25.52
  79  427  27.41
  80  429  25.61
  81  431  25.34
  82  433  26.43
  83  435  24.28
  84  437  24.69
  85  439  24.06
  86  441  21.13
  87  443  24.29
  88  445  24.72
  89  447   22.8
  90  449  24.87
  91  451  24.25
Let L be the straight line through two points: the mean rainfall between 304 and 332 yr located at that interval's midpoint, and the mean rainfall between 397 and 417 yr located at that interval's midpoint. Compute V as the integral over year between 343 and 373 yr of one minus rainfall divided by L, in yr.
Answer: 1.5 yr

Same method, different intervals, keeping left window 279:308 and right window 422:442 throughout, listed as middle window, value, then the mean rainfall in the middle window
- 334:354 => 0.92 yr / 22.8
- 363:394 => 2.78 yr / 22.1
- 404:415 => 0.50 yr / 23.5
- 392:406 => 1.09 yr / 22.6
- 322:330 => -0.11 yr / 24.1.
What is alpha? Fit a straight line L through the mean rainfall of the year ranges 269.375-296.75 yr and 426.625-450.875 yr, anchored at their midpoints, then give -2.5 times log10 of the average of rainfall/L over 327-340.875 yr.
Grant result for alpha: -0.05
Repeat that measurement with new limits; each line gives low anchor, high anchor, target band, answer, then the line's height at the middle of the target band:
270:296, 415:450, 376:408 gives 0.07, 24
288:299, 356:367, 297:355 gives -0.03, 22.9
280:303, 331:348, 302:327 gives -0.02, 23.4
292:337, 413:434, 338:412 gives 0.09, 24.5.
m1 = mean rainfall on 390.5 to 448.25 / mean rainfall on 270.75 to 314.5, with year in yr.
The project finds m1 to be 1.03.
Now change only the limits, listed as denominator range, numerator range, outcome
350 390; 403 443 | 1.10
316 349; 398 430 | 1.02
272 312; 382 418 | 0.99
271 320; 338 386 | 0.96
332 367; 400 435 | 1.06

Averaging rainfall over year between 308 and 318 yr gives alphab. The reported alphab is 23.3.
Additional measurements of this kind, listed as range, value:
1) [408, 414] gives 23.9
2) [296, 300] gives 23.9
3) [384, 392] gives 22.7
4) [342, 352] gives 22.1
